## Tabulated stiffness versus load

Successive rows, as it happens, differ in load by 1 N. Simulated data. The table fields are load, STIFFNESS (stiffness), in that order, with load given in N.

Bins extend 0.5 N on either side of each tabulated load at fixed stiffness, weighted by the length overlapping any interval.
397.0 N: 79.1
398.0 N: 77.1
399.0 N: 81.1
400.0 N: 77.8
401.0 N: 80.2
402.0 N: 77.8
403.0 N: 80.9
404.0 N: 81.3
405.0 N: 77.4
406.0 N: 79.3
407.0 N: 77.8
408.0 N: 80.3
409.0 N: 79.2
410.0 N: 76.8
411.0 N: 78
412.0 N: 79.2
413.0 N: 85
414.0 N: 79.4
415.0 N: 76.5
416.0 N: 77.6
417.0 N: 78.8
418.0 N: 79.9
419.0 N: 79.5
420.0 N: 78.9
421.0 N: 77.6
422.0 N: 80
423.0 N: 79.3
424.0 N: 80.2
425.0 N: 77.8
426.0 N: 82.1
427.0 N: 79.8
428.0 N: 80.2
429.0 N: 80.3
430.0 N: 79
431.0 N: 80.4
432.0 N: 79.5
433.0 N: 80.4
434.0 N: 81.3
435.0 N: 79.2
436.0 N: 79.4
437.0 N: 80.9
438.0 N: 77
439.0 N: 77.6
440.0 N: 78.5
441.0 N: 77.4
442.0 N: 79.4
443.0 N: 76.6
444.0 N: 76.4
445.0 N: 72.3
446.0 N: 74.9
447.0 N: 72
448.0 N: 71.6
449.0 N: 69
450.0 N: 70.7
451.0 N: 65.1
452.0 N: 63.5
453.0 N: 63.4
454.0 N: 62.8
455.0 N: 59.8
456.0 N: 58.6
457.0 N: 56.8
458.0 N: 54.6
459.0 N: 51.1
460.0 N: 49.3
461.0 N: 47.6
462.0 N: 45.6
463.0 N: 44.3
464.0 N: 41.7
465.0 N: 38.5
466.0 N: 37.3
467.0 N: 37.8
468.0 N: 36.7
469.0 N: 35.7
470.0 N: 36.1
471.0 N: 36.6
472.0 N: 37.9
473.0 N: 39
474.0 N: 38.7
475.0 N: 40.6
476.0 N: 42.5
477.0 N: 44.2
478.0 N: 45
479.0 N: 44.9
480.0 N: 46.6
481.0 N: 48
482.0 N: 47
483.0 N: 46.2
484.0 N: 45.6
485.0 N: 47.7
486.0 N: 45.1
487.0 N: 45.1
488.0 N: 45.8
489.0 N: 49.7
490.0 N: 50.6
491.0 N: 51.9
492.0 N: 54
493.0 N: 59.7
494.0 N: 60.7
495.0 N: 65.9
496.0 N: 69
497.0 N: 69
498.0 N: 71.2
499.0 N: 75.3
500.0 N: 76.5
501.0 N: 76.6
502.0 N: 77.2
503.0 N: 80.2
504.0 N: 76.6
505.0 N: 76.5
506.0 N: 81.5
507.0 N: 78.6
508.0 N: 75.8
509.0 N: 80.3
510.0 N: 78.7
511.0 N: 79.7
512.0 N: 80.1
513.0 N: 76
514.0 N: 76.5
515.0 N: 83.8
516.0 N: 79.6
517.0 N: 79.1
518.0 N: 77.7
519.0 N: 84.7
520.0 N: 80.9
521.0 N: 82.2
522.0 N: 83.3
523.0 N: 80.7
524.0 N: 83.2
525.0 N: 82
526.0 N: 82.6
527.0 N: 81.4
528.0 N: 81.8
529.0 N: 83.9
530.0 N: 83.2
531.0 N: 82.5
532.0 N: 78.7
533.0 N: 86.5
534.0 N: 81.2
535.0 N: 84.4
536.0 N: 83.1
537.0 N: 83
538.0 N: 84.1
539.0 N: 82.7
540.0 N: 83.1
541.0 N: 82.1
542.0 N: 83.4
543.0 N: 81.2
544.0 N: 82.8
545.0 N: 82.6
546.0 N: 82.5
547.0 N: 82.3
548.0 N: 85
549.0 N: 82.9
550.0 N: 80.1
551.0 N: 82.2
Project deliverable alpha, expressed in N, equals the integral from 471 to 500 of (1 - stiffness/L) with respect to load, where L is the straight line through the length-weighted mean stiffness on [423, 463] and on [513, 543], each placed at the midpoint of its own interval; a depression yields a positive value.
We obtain 9.6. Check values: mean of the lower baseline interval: 70.8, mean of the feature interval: 51.2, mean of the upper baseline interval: 82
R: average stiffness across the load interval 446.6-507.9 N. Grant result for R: 55.1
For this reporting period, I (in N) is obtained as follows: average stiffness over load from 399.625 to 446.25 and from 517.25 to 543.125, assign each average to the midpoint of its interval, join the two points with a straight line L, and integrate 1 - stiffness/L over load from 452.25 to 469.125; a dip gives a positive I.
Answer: 6.59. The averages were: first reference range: 78.9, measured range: 48.8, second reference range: 82.4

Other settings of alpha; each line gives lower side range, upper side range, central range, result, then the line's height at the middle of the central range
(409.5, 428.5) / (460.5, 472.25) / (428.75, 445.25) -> -3.75 N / 64.2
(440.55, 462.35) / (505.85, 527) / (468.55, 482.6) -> 5.74 N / 70.4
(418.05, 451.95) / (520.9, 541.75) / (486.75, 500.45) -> 3.41 N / 80.5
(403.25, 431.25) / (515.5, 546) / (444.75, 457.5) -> 2.25 N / 80.2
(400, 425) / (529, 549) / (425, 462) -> 4.13 N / 80.1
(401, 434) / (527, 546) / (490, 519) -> 2.92 N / 81.9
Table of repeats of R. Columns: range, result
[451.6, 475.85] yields 46.3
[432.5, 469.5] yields 62.8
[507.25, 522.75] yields 79.9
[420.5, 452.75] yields 76.8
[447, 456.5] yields 65.3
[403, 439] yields 79.4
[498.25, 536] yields 80.2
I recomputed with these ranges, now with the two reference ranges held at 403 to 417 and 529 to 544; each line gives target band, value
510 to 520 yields 0.3 N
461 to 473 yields 6.2 N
